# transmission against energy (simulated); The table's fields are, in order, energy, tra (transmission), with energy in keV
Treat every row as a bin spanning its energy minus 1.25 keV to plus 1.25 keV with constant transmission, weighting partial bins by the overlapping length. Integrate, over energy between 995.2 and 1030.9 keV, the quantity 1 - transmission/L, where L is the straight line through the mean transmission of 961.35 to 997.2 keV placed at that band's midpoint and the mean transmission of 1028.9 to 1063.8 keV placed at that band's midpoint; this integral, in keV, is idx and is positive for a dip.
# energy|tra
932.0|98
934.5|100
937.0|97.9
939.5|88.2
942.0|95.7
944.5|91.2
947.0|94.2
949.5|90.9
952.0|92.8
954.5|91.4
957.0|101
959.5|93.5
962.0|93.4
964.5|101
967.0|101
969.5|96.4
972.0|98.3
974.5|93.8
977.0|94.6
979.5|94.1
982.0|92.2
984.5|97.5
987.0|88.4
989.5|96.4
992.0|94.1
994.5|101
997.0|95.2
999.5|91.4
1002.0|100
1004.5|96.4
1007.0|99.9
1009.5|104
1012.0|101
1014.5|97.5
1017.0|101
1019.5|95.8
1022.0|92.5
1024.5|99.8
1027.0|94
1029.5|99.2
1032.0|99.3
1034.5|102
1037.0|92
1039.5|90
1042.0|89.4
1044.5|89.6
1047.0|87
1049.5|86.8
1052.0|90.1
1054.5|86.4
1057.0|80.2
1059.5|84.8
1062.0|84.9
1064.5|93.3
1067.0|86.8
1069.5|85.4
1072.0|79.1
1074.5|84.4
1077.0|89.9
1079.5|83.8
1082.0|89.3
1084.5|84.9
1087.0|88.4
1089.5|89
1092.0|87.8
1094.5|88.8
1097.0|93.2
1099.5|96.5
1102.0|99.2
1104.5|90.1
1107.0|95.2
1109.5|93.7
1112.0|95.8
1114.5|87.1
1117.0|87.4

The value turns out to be -1.9 keV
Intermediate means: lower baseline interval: 95.9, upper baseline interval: 90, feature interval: 97.8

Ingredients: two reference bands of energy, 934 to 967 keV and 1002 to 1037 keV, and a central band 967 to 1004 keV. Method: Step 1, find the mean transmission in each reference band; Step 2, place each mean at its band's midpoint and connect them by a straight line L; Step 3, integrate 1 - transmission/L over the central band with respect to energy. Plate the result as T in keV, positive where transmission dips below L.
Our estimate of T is 0.5 keV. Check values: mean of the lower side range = 94.8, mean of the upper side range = 98.5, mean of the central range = 95.5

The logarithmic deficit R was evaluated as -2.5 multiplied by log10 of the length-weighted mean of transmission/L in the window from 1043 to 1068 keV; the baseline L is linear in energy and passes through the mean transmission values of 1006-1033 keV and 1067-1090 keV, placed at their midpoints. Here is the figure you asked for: 0.05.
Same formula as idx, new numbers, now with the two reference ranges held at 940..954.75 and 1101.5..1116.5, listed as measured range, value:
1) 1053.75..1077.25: 1.9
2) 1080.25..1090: 0.6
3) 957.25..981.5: -1.0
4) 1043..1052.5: 0.5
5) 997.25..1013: -1.0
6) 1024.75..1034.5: -0.6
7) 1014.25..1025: -0.5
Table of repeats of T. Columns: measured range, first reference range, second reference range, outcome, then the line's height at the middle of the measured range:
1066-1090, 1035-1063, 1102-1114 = 1.3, 90.8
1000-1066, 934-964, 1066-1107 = -2.0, 90.9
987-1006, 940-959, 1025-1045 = -0.3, 94.3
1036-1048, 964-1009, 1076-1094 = 0.2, 91.4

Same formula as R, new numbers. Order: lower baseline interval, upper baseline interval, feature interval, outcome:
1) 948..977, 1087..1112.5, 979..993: 0.02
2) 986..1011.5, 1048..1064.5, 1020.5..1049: -0.04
